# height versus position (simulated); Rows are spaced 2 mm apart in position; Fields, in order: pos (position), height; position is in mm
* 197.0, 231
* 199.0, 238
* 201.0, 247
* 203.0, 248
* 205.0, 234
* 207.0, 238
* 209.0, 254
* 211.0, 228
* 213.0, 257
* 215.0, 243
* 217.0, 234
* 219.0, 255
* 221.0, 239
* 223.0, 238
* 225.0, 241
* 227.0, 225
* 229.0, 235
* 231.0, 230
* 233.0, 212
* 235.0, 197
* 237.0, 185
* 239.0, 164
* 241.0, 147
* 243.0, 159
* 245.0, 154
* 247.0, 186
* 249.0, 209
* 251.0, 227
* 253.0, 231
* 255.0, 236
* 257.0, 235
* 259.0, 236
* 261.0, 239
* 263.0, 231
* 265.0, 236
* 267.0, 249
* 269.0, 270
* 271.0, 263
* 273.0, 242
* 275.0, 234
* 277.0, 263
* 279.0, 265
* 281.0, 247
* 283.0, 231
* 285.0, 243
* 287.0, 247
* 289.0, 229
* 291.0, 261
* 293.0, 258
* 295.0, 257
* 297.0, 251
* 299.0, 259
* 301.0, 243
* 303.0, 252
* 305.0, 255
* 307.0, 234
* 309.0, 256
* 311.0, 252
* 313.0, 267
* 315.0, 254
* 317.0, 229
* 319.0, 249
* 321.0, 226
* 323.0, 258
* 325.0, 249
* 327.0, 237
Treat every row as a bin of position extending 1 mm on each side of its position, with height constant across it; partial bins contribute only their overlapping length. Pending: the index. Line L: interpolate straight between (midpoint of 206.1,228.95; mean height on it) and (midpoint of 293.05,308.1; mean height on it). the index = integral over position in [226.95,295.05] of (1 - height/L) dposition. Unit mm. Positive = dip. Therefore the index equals 5.51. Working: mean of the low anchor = 241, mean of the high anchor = 251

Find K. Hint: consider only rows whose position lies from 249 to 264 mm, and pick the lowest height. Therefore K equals 209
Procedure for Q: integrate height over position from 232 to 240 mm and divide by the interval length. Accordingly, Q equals 190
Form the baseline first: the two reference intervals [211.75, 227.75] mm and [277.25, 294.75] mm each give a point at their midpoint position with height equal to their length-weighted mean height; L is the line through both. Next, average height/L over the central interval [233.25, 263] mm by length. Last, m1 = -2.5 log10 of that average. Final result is 0.21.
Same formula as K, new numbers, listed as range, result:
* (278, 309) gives 229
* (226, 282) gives 147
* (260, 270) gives 231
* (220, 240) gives 164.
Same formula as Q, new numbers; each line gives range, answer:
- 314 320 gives 244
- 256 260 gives 236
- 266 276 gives 252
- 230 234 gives 221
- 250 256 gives 231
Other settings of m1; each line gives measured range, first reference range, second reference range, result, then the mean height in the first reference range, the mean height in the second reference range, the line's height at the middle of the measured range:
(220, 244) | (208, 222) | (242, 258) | 0.10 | 244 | 205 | 225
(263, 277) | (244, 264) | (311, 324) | -0.11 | 218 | 248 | 226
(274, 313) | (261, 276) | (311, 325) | -0.01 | 246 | 248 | 247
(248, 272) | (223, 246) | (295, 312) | -0.10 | 197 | 251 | 217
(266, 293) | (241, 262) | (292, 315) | -0.08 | 208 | 253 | 232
